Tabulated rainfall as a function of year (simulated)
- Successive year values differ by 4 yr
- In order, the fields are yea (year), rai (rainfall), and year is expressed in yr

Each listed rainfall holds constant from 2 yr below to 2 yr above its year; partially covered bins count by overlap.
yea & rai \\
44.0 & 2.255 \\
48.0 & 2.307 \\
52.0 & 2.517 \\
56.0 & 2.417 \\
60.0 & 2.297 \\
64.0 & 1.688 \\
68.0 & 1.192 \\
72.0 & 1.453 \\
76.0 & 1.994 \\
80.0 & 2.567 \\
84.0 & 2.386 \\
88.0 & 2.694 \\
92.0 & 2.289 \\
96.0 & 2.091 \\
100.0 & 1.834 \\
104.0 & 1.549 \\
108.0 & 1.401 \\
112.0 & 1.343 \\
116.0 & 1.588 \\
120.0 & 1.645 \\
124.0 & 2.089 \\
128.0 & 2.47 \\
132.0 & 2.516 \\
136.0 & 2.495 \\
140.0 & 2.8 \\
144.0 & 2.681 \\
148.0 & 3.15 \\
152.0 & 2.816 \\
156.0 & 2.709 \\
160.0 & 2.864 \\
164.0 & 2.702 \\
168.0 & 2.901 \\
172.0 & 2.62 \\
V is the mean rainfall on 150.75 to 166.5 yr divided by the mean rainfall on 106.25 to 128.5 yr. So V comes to 1.62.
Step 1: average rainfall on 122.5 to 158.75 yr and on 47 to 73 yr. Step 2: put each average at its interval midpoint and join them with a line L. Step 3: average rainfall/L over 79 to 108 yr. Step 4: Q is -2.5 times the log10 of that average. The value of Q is 0.06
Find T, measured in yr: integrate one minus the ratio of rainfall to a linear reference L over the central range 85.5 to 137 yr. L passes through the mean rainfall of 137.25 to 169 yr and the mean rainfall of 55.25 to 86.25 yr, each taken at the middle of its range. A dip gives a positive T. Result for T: 8.5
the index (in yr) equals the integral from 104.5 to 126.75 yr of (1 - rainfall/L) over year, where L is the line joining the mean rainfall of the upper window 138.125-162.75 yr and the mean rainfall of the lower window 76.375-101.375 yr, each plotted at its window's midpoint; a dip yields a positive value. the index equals 7.9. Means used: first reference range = 2.3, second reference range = 2.83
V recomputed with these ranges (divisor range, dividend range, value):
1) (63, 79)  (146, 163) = 1.76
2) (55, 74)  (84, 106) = 1.19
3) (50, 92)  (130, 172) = 1.30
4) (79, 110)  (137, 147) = 1.32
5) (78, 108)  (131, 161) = 1.28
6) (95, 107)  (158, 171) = 1.59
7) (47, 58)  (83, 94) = 1.02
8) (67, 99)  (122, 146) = 1.19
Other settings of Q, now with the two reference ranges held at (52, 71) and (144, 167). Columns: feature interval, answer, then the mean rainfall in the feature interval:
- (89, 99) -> 0.02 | 2.2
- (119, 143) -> 0.10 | 2.38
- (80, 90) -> -0.18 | 2.55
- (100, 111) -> 0.47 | 1.53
